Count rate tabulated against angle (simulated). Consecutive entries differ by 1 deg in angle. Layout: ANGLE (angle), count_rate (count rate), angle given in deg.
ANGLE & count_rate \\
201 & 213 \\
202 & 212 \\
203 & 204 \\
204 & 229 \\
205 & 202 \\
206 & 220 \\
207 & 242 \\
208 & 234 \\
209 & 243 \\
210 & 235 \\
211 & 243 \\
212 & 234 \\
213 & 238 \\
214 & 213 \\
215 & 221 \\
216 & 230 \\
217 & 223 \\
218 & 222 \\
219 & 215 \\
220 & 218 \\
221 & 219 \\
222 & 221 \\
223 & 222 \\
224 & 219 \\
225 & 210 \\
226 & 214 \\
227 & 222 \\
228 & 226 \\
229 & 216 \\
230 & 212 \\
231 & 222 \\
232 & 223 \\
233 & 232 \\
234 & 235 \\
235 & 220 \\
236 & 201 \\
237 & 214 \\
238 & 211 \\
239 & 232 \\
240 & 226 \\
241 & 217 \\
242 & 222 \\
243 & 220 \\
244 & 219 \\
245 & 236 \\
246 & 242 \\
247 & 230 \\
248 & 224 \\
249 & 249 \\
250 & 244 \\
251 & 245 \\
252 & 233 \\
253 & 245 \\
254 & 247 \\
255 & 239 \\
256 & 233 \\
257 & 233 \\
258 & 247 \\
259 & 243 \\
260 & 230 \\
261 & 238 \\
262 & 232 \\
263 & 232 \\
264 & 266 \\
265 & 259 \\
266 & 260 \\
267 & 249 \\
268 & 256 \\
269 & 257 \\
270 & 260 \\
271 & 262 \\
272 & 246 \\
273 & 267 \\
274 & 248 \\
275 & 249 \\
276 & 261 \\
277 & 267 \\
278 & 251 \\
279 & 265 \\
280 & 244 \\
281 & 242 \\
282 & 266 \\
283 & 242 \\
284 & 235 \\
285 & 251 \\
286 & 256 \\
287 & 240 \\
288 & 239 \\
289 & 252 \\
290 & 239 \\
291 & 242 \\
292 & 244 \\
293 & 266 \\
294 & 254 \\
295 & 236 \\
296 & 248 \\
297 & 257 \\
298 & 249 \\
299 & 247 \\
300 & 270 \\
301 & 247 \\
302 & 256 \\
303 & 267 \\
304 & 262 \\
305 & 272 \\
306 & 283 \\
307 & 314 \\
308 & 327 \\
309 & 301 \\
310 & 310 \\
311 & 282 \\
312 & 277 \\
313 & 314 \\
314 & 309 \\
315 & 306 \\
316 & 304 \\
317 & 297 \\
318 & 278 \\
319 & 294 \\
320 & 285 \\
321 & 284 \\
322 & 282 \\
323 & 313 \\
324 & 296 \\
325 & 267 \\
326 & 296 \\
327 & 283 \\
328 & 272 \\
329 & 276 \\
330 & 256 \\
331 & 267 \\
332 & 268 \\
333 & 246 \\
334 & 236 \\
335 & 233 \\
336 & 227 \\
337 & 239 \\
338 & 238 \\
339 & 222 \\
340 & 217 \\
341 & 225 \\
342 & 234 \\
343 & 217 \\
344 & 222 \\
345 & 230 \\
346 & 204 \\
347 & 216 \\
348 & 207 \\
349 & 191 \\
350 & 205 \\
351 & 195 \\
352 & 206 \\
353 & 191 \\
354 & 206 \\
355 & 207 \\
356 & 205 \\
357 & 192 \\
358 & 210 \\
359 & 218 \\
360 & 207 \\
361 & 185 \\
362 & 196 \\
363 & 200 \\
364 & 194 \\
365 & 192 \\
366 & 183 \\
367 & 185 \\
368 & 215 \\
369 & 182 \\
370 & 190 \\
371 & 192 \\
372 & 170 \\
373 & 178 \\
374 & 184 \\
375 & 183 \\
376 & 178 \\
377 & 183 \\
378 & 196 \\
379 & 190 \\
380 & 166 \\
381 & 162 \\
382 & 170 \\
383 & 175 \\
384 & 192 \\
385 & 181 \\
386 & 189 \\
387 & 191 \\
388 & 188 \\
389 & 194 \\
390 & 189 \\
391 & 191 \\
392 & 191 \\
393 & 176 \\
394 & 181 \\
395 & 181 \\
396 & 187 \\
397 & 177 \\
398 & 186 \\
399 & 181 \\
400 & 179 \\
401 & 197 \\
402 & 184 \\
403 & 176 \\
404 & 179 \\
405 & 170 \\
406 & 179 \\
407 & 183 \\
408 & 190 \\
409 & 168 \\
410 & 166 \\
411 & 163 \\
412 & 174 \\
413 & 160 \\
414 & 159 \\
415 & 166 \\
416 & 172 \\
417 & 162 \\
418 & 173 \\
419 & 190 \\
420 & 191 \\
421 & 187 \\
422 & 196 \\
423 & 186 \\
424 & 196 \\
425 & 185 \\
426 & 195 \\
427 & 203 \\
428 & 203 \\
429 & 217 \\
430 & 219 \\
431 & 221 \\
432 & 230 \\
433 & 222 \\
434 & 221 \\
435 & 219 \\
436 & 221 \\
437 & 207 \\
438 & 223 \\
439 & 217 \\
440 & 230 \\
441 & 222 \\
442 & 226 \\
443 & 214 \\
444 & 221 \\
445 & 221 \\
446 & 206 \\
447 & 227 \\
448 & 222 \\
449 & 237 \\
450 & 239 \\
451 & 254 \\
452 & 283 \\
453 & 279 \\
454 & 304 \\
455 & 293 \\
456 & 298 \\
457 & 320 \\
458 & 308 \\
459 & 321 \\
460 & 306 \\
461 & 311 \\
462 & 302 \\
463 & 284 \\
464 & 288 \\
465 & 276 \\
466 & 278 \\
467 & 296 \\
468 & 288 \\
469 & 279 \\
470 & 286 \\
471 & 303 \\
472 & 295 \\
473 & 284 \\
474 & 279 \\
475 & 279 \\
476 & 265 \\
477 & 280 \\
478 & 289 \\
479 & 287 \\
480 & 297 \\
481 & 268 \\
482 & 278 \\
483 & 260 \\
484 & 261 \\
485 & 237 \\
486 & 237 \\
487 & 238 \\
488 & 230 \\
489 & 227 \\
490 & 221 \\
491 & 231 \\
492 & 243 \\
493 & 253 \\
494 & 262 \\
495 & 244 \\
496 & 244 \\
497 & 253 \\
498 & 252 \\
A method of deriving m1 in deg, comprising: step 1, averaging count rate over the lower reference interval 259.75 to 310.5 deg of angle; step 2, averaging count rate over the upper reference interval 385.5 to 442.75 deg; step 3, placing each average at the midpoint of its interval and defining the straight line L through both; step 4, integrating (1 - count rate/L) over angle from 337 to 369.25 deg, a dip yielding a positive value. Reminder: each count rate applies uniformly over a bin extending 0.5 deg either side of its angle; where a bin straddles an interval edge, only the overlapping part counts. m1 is 2.3 deg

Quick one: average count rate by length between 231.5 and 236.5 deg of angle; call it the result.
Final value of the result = 222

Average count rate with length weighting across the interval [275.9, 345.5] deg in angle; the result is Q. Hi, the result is 263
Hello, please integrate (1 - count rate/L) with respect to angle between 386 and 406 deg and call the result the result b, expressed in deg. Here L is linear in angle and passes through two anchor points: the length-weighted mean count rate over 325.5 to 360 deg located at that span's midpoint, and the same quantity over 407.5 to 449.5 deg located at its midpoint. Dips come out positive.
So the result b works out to 2.5 deg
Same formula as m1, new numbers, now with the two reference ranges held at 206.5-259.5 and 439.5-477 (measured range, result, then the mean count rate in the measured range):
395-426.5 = 9.9 deg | 179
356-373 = 3.9 deg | 194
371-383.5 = 3.8 deg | 178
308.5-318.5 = -2.2 deg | 298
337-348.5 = 1.2 deg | 222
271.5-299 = -1.4 deg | 250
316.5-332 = -2.4 deg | 283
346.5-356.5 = 1.9 deg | 203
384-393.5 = 2.6 deg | 188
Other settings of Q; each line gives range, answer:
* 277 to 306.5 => 253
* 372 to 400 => 183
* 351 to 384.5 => 190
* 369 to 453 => 195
